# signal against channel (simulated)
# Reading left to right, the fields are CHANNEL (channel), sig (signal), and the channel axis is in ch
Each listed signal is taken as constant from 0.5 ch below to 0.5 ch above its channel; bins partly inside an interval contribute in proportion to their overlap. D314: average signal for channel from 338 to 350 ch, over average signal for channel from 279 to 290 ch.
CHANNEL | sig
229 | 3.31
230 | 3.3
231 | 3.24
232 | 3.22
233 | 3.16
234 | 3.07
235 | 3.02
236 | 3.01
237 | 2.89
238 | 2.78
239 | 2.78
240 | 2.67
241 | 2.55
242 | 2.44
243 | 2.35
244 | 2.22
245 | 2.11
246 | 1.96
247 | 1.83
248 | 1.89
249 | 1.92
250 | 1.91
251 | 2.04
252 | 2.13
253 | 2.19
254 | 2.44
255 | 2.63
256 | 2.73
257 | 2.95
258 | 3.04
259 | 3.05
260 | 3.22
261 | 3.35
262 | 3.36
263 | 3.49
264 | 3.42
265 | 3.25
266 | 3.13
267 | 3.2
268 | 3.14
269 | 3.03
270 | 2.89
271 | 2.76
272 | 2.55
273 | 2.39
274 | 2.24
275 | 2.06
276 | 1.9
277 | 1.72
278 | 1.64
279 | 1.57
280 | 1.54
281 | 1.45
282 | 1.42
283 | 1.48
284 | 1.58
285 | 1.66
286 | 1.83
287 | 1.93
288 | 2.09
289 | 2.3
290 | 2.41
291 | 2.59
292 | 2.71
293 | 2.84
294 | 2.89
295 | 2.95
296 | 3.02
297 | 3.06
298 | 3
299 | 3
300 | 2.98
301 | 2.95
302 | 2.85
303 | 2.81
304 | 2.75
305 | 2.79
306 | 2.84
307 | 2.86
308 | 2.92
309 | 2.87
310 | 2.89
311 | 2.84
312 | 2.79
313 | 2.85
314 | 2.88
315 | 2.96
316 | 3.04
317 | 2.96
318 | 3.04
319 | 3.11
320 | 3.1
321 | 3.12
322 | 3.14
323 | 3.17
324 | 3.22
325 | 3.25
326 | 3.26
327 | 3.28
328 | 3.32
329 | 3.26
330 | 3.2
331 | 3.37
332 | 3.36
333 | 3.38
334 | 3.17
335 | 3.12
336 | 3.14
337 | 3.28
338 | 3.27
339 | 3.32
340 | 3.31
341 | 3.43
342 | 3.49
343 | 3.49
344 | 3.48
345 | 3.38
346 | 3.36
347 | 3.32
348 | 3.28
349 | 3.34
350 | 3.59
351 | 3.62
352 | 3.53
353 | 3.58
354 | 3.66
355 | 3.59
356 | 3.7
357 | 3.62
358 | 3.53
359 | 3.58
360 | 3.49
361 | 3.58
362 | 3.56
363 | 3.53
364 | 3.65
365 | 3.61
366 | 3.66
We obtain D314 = 1.93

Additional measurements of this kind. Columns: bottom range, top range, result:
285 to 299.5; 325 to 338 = 1.26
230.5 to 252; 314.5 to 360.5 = 1.32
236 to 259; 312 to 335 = 1.30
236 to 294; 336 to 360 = 1.43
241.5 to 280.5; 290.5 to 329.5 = 1.19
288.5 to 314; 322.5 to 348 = 1.17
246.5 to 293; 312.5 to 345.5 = 1.34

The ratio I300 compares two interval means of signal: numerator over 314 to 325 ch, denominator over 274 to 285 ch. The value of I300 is 1.85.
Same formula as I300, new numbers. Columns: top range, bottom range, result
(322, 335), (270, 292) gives 1.63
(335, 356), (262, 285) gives 1.45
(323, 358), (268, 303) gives 1.44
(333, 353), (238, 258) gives 1.44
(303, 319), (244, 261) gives 1.20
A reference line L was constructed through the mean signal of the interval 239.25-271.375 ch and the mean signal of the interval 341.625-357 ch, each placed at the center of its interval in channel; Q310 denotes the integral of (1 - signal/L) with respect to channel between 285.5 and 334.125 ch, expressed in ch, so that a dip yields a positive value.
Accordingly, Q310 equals 3.6 ch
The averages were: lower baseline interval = 2.67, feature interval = 2.92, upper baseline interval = 3.5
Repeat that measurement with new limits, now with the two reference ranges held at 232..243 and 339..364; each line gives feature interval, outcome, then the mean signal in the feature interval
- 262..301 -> 7.81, 2.47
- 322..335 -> 0.41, 3.26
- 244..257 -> 3.26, 2.18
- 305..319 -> 1.56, 2.91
